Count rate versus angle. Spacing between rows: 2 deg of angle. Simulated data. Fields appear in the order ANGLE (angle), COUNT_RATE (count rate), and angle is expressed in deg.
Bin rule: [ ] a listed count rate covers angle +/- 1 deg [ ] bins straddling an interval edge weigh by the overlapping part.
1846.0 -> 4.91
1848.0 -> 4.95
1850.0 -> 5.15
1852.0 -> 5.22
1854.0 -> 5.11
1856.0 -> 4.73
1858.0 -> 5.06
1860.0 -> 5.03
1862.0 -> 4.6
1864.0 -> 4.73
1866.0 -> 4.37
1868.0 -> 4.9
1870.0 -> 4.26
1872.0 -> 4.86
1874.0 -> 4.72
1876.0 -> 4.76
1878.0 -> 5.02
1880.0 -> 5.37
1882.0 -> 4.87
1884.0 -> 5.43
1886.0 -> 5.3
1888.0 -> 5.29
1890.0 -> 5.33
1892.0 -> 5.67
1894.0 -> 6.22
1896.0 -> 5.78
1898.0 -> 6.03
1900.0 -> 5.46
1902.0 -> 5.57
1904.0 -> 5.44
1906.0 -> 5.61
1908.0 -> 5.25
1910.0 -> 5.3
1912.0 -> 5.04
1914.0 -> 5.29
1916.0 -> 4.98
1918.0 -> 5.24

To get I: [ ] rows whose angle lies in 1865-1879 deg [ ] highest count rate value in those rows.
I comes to 5.02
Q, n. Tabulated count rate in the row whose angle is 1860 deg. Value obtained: 5.03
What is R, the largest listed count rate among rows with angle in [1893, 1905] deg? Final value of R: 6.22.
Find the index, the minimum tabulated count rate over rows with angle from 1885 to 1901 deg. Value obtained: 5.29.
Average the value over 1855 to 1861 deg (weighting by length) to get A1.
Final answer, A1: 4.94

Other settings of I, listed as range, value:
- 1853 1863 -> 5.11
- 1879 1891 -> 5.43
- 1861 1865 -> 4.73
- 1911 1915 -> 5.29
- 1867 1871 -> 4.9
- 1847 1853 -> 5.22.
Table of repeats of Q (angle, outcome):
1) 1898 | 6.03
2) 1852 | 5.22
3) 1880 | 5.37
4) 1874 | 4.72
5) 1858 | 5.06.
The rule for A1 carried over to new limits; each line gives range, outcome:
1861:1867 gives 4.57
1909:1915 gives 5.21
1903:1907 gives 5.53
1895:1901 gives 5.76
